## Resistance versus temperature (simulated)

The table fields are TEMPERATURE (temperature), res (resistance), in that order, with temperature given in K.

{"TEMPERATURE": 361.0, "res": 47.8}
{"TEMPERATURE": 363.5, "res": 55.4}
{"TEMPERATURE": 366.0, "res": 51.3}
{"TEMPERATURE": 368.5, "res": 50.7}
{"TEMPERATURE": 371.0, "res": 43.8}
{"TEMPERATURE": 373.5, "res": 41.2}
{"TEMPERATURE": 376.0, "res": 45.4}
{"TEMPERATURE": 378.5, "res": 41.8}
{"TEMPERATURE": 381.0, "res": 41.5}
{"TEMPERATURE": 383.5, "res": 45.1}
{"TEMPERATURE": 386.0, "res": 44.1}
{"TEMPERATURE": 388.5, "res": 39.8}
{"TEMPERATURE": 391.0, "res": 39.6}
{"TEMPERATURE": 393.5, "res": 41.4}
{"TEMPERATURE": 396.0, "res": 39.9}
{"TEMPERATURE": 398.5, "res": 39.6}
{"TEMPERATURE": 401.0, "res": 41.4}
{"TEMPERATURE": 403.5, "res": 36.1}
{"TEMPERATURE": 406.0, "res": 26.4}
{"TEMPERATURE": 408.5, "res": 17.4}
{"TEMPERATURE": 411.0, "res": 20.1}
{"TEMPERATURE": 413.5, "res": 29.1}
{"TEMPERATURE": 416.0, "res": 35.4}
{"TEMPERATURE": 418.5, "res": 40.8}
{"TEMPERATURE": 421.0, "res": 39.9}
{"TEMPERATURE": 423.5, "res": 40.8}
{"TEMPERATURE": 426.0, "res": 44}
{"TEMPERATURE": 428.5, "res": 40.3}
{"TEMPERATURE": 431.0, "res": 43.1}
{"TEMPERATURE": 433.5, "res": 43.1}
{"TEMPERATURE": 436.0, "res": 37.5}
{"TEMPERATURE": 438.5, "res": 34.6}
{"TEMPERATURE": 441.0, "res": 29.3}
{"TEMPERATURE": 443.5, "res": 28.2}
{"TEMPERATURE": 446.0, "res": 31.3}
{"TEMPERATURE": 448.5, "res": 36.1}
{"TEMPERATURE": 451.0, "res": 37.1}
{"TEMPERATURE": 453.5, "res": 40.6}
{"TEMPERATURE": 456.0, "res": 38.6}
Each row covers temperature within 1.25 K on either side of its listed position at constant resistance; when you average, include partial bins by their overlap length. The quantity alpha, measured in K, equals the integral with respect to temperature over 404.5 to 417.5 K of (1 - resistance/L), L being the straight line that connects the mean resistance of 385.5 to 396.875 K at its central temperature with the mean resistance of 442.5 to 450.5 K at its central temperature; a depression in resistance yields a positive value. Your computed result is 4.0 K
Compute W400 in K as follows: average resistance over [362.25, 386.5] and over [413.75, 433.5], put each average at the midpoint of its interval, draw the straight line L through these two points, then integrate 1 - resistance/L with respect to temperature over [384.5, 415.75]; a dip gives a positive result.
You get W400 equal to 6.1 K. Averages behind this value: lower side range 46.1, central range 34.7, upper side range 40.2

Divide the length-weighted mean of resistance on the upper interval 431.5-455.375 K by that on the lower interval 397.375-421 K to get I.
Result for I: 1.11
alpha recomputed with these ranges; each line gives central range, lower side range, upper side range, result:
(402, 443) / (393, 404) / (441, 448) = -0.4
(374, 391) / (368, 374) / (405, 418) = -1.2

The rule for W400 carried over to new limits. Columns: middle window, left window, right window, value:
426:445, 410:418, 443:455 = -2.4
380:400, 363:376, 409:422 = -0.3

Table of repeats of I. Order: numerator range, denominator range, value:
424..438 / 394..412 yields 1.28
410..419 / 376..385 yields 0.71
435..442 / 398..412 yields 1.13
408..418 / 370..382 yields 0.64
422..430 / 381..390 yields 0.98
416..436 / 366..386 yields 0.92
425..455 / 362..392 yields 0.82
